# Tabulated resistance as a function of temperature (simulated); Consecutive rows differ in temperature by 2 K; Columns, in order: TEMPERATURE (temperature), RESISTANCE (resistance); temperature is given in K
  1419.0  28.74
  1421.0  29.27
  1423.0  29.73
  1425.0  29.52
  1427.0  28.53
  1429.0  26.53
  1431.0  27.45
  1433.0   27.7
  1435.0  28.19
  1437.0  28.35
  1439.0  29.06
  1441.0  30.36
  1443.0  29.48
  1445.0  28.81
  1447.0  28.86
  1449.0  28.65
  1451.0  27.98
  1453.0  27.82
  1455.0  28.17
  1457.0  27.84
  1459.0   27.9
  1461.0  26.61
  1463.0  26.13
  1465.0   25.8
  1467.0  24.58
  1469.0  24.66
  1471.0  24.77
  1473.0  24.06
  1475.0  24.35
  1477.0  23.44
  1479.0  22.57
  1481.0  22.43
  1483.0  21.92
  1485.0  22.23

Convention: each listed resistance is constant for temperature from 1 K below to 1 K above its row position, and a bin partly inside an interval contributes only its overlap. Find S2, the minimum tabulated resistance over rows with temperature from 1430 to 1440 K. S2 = 27.45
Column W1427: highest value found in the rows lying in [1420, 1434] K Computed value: 29.73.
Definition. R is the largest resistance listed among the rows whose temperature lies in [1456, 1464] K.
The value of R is 27.9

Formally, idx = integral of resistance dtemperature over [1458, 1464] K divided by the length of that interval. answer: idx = 26.9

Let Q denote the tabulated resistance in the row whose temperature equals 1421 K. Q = 29.27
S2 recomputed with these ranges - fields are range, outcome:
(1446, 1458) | 27.82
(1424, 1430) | 26.53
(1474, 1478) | 23.44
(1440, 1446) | 28.81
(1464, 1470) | 24.58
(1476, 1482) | 22.43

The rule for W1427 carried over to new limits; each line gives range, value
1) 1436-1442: 30.36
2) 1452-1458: 28.17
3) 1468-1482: 24.77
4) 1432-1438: 28.35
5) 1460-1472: 26.61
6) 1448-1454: 28.65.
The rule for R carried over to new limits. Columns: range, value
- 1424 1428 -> 29.52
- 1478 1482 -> 22.57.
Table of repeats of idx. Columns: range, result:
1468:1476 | 24.5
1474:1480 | 23.5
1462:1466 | 26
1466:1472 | 24.7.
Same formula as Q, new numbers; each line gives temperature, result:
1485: 22.23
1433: 27.7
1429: 26.53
